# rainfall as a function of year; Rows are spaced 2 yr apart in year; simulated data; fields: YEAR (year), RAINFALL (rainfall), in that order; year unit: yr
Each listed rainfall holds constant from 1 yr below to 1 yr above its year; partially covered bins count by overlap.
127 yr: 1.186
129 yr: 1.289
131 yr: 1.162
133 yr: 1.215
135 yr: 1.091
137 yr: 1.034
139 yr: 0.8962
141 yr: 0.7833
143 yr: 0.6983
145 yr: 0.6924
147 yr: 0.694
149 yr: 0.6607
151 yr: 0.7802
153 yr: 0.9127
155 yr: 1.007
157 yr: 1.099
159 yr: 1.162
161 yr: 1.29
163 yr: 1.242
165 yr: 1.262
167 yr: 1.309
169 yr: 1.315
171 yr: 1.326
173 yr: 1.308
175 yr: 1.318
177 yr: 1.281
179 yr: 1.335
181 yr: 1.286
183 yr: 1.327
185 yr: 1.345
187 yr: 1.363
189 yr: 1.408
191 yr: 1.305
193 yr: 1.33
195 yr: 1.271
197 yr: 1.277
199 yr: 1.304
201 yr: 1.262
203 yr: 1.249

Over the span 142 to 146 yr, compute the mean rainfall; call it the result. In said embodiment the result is 0.695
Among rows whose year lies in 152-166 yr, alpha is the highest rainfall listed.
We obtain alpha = 1.29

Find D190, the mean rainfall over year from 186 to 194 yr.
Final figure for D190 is 1.35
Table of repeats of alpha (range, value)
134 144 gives 1.091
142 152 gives 0.7802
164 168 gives 1.309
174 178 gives 1.318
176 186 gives 1.345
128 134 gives 1.289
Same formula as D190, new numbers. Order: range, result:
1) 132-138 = 1.11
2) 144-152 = 0.707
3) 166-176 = 1.32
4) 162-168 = 1.27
